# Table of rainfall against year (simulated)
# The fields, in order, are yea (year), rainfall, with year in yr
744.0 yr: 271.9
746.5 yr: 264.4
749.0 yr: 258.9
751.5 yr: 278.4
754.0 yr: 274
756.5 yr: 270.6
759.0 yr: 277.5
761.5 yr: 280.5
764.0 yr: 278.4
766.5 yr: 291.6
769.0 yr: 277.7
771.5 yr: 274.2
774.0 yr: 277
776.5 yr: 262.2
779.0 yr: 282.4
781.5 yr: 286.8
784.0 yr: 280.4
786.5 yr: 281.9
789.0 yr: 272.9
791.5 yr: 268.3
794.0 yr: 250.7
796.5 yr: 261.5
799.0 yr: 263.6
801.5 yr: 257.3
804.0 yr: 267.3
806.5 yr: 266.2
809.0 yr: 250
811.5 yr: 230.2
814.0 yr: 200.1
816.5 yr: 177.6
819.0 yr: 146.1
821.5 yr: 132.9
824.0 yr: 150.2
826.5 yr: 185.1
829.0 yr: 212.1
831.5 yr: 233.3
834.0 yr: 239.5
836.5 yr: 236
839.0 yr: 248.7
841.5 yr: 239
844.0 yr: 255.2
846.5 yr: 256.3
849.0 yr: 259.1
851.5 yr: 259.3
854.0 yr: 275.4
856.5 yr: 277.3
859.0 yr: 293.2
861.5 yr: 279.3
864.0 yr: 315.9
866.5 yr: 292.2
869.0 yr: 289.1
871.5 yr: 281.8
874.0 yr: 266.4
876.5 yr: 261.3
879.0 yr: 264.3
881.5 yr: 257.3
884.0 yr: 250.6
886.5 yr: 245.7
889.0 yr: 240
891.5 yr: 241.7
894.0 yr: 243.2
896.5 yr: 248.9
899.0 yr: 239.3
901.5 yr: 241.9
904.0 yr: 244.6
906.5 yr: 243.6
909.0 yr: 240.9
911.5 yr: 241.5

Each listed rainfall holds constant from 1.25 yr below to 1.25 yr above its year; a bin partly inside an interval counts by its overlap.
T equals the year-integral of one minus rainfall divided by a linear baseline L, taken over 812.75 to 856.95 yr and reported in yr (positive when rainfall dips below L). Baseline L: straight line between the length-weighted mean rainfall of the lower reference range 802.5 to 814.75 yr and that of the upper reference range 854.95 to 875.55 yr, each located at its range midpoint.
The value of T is 7.5 yr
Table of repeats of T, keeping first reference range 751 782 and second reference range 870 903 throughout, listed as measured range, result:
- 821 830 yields 3.2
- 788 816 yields 2.0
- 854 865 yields -1.3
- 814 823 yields 3.6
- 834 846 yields 0.8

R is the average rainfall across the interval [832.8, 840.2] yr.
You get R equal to 241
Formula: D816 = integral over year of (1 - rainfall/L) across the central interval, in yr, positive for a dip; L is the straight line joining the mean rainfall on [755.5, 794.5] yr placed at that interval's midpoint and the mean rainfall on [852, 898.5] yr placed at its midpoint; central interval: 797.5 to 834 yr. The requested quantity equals 7.93 yr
